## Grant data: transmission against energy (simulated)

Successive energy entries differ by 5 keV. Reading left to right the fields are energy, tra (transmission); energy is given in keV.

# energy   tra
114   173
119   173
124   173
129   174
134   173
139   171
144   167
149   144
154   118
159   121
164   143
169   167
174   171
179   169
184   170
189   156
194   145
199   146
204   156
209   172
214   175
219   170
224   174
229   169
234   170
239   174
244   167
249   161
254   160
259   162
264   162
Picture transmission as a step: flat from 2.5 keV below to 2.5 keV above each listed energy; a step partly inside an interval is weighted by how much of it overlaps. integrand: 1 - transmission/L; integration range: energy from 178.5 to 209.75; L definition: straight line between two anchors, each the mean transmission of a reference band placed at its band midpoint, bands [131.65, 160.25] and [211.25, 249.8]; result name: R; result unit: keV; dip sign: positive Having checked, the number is 0.7 keV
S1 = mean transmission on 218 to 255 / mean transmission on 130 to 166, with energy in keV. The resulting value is 1.1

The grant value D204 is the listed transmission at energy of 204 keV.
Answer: 156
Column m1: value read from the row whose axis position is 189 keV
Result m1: 156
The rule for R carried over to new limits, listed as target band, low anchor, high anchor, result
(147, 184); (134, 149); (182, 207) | 2.6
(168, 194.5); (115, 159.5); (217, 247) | 0.1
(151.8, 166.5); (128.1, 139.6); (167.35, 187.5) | 3.7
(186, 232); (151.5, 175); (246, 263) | -3.3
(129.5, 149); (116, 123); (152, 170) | -1.5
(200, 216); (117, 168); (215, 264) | -0.2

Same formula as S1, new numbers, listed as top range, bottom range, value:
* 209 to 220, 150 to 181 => 1.17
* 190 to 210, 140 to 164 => 1.10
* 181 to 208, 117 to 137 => 0.90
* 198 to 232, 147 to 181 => 1.13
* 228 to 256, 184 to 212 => 1.06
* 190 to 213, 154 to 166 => 1.21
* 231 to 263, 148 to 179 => 1.13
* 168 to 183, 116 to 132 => 0.98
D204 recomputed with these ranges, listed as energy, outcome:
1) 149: 144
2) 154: 118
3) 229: 169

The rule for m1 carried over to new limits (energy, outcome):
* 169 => 167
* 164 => 143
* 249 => 161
